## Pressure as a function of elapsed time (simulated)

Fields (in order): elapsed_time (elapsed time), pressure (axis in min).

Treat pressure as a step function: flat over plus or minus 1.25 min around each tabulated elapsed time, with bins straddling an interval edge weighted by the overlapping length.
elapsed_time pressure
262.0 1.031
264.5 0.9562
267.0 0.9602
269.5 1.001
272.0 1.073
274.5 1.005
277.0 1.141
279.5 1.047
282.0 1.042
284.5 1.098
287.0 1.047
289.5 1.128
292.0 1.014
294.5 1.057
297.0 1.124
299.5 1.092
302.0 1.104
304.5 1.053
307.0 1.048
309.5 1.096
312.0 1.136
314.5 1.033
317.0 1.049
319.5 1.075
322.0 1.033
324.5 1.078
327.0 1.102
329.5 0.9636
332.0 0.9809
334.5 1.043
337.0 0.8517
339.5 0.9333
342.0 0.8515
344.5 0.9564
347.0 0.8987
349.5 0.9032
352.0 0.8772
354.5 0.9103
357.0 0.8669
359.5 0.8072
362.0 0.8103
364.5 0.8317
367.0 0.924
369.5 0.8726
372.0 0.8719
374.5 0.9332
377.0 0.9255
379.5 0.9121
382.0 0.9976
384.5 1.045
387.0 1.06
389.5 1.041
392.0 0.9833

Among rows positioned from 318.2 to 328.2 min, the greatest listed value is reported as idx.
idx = 1.102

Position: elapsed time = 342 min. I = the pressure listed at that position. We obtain 0.8515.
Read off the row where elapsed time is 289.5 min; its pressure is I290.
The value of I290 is 1.128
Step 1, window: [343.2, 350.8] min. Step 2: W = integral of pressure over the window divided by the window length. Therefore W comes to 0.919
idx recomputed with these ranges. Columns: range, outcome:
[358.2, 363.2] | 0.8103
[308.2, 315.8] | 1.136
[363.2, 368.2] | 0.924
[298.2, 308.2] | 1.104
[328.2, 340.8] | 1.043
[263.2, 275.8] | 1.073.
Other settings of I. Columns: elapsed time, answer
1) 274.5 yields 1.005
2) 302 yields 1.104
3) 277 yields 1.141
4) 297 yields 1.124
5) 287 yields 1.047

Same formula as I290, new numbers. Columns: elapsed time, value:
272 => 1.073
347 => 0.8987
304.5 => 1.053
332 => 0.9809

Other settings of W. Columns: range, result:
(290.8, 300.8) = 1.07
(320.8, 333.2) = 1.03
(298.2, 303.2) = 1.1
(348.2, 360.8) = 0.873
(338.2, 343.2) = 0.892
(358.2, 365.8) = 0.817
